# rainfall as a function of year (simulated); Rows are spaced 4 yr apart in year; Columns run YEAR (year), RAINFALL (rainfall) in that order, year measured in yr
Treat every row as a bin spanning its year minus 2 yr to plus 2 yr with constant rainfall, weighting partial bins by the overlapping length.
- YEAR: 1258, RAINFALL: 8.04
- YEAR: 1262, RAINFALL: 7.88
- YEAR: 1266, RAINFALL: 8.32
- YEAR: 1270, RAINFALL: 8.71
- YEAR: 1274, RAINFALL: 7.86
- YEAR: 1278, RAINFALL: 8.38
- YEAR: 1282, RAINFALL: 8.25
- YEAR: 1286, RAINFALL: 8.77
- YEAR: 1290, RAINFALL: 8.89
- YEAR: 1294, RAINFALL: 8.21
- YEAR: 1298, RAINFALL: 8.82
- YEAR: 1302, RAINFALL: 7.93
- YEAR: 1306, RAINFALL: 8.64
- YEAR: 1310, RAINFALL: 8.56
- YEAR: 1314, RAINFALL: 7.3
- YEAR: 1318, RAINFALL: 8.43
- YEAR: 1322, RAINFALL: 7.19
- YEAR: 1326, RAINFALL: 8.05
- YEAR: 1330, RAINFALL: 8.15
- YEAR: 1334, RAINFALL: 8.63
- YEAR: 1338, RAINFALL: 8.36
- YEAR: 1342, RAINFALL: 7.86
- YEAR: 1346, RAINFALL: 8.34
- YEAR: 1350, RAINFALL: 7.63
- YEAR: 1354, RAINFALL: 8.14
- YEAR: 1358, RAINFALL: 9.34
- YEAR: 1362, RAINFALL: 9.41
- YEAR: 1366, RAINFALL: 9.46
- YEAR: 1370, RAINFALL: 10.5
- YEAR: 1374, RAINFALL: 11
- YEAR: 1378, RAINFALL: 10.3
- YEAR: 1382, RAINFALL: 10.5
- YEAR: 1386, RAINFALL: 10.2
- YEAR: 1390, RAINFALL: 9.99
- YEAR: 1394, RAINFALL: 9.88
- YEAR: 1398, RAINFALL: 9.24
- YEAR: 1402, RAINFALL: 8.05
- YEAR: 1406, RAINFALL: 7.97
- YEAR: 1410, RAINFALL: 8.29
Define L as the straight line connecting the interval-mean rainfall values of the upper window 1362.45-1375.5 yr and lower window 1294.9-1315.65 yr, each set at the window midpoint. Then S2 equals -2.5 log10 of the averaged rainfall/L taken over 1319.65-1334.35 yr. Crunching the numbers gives 0.13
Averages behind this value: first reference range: 8.26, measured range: 7.94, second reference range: 10.2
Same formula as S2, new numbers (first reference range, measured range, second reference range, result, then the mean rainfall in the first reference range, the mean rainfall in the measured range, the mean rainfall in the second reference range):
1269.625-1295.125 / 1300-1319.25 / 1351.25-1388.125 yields 0.09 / 8.43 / 8.16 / 9.83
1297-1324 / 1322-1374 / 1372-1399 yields 0.06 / 8.1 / 8.69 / 10.2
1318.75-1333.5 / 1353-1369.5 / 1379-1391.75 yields 0.00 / 7.94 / 9.27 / 10.2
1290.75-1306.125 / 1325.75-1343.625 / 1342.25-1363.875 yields 0.03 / 8.41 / 8.23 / 8.51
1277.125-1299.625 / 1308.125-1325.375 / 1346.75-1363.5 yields 0.09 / 8.56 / 7.88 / 8.59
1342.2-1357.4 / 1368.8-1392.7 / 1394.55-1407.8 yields -0.23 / 8.14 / 10.4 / 8.59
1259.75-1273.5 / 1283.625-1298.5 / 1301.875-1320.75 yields -0.06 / 8.25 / 8.65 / 8.16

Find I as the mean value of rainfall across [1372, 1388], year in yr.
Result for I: 10.5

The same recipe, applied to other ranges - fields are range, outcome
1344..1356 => 8.04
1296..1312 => 8.49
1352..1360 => 8.74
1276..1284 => 8.32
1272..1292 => 8.43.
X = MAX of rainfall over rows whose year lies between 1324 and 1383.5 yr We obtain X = 11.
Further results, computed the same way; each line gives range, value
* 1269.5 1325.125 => 8.89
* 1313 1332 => 8.43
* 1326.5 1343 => 8.63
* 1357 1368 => 9.46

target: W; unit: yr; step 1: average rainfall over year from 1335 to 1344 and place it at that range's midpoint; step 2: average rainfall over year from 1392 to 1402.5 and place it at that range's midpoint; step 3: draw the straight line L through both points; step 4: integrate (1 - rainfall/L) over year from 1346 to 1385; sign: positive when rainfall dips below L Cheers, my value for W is -4.0 yr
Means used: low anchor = 8.17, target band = 9.54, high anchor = 9.2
